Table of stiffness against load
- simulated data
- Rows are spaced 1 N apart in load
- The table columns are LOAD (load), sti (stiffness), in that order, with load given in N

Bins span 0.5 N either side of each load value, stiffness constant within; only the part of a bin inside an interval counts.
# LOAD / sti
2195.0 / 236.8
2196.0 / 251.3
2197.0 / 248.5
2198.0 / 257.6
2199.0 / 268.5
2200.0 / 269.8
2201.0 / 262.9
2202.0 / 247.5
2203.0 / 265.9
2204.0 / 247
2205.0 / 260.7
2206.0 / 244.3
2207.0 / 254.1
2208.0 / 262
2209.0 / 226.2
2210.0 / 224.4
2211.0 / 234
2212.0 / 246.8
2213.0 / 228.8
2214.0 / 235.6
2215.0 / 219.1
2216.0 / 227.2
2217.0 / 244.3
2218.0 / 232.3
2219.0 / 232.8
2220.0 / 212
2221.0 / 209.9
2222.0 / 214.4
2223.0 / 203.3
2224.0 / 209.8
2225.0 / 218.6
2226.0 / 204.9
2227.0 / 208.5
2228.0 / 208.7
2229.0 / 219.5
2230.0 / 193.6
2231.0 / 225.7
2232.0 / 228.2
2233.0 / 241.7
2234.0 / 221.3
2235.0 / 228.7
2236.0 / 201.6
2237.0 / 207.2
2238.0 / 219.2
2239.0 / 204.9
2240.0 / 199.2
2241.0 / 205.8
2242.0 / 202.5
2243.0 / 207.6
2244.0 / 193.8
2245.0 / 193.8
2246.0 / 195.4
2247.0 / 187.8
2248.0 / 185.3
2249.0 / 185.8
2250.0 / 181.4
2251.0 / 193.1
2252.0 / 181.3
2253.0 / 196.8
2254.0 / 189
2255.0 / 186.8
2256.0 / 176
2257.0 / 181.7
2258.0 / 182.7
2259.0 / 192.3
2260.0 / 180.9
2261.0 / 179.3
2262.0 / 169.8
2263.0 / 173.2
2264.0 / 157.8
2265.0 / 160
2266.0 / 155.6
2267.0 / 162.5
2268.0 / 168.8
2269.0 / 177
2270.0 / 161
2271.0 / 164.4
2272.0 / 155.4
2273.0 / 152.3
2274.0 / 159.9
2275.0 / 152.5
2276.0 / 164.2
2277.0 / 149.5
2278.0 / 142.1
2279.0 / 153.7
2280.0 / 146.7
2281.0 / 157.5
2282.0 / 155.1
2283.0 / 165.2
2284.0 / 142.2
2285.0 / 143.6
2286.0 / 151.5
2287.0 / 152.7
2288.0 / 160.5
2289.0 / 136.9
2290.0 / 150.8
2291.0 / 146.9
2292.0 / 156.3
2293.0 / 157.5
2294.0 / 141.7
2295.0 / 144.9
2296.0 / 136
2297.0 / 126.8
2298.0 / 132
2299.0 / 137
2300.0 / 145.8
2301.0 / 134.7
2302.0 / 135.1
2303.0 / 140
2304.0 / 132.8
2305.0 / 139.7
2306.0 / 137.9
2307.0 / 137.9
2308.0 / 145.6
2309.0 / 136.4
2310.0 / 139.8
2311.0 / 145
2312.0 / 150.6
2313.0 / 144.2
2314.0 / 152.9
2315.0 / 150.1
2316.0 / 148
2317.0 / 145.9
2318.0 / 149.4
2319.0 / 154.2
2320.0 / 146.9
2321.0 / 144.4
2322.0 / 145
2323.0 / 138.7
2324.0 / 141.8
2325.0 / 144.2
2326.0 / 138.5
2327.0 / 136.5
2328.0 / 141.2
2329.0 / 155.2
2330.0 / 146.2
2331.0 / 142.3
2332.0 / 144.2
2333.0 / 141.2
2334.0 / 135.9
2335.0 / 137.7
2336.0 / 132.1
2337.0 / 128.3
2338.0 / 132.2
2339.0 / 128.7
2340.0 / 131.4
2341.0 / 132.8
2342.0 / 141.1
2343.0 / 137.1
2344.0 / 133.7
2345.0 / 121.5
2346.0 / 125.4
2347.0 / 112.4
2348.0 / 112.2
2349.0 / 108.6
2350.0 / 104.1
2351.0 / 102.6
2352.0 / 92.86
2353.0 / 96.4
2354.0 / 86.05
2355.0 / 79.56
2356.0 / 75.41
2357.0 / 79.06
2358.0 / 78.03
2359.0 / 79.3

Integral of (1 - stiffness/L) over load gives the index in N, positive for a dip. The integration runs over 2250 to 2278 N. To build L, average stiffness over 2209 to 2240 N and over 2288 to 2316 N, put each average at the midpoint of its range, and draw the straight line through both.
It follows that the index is 1.5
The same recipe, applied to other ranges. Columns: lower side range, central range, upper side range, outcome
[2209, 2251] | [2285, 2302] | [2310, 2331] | 2.2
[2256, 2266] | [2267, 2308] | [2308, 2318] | 2.9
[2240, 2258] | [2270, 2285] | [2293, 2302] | 0.5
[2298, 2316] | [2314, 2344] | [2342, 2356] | -4.1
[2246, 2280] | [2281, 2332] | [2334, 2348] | 1.1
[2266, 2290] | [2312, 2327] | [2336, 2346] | -0.7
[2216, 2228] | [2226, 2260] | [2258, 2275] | -1.2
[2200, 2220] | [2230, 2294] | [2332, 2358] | 5.6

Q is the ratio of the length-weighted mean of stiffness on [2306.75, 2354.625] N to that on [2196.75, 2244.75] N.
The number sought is 0.59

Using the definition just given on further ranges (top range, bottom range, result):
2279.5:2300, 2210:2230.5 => 0.67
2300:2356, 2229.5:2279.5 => 0.72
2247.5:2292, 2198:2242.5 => 0.72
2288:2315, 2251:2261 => 0.77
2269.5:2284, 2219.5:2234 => 0.72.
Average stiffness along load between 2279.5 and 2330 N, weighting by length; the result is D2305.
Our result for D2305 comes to 145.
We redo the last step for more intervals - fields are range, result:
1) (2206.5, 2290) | 192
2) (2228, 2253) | 204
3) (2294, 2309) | 138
